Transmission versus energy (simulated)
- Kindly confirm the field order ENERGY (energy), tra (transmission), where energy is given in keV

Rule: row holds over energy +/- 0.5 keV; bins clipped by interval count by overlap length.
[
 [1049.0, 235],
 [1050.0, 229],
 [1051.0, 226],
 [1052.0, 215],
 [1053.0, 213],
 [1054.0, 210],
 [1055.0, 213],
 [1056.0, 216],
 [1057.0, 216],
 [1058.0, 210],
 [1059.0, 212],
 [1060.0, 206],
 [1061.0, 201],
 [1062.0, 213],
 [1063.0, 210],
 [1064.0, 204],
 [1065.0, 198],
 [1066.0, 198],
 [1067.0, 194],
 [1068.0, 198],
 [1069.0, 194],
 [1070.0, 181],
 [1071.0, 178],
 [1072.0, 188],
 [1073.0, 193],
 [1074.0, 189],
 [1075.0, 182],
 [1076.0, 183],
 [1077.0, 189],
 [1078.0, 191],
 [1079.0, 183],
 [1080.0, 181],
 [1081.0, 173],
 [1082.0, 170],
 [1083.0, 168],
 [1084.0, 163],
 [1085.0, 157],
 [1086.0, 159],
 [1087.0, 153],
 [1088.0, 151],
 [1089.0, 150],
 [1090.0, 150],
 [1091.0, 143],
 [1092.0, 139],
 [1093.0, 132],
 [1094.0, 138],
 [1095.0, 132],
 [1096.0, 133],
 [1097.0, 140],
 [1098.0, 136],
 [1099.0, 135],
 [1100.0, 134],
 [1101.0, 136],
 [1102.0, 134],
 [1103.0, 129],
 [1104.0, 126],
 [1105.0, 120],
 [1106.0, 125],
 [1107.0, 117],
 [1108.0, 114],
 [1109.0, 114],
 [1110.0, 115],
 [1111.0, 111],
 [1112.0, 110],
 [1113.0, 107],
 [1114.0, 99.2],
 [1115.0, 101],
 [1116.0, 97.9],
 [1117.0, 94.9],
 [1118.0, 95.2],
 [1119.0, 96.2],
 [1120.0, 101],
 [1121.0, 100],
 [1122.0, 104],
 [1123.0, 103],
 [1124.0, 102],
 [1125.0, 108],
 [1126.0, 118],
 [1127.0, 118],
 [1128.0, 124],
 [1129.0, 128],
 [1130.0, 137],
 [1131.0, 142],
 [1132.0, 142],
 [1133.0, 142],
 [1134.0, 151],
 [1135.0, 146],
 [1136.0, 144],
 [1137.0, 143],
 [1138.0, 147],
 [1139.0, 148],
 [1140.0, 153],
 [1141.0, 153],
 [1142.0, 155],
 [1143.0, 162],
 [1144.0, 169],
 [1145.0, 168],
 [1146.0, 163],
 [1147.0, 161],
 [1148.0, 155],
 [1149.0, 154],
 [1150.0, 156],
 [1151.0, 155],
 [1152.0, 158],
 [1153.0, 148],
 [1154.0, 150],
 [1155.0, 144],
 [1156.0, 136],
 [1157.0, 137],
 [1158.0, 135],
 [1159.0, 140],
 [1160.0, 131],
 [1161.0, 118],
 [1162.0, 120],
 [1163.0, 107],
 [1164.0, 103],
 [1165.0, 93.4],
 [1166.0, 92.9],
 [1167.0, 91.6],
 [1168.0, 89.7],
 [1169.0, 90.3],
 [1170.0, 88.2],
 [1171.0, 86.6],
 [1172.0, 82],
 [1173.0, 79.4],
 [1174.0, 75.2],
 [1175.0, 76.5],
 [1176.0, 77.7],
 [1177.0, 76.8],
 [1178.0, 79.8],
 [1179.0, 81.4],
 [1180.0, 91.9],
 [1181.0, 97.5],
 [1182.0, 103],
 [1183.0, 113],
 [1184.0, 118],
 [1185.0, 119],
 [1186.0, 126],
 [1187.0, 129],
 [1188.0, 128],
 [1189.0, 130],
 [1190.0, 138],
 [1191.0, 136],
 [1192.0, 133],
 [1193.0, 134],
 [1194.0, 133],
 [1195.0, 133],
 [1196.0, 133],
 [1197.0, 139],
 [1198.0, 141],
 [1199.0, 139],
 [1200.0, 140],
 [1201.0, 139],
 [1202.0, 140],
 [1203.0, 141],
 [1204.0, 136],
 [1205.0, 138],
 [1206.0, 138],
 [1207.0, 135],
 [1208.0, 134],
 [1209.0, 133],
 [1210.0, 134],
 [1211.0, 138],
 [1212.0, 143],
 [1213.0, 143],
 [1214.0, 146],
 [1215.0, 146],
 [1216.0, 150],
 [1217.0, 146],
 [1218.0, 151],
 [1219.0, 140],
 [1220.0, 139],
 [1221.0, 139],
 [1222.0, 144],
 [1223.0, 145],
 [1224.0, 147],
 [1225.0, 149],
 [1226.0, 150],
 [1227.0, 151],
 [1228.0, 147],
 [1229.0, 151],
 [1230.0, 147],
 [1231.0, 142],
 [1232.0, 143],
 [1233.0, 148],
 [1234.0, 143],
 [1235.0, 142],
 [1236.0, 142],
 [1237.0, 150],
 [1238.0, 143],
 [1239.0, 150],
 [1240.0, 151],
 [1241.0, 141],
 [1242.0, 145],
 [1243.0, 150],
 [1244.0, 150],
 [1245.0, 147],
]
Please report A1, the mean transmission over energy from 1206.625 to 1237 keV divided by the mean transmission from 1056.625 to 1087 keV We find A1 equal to 0.76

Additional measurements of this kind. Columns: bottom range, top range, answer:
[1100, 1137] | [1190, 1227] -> 1.18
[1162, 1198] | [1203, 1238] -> 1.34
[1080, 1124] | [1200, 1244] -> 1.12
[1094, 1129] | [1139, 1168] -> 1.20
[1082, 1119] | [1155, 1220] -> 0.93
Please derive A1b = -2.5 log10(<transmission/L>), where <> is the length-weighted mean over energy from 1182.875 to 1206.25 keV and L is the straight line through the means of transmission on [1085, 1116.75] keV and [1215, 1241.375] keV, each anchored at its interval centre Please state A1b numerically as 0.06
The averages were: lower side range 129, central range 133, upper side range 146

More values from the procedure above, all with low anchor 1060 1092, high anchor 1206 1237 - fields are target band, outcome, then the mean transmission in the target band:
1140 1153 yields 0.03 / 158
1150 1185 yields 0.40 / 109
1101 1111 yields 0.38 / 122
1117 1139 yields 0.33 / 123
